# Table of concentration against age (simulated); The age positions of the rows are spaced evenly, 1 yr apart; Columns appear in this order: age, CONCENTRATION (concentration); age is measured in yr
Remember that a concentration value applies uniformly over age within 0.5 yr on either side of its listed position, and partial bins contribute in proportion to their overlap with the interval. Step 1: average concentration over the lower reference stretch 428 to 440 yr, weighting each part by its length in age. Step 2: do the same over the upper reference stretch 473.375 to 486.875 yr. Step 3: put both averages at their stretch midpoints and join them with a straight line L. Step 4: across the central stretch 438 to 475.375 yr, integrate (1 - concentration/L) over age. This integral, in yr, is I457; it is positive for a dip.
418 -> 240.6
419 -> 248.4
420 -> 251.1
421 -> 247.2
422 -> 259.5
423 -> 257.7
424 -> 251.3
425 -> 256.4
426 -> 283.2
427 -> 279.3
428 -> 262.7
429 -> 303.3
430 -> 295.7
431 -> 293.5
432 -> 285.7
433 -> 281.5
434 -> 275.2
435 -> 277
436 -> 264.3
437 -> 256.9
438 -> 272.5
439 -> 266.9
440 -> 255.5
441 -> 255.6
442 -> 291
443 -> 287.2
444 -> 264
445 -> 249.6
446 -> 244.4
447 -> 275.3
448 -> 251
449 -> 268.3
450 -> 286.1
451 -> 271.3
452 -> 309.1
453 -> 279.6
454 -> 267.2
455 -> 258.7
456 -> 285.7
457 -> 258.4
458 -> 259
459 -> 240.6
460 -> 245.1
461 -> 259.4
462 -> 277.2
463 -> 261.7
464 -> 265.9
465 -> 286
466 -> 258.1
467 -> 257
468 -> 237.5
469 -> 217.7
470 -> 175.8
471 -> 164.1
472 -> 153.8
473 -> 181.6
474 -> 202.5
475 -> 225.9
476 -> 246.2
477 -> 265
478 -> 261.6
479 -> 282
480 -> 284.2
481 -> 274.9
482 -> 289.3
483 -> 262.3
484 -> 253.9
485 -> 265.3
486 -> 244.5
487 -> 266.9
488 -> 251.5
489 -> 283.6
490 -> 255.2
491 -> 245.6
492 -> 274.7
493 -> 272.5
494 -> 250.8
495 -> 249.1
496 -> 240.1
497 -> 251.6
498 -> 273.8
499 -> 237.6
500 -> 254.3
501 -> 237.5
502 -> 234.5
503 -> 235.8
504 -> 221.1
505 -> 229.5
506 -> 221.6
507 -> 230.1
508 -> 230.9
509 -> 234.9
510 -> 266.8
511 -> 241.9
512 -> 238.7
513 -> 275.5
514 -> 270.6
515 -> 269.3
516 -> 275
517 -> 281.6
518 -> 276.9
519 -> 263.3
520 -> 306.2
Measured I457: 2.3 yr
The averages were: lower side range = 278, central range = 252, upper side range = 258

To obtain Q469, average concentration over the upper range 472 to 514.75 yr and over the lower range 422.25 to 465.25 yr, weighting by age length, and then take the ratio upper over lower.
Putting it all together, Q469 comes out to 0.9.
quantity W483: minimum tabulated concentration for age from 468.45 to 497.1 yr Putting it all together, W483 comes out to 153.8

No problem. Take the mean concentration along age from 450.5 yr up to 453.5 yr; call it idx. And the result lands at 287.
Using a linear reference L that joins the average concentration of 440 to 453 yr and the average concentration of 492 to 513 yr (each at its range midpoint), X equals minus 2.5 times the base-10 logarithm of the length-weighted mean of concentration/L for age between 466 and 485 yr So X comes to 0.09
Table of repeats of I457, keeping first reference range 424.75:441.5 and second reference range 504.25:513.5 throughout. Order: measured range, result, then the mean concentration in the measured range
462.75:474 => 1.6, 222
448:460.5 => -0.1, 268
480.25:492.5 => -0.7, 264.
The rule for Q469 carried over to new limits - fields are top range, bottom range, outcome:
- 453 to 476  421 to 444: 0.88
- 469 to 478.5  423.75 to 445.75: 0.77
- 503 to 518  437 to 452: 0.93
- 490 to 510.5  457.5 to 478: 1.04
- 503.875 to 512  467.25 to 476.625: 1.16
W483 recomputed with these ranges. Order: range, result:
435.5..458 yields 244.4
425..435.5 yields 256.4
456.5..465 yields 240.6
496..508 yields 221.1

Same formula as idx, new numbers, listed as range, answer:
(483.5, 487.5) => 258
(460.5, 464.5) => 266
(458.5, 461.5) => 248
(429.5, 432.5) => 292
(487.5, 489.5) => 268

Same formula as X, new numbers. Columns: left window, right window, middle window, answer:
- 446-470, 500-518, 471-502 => 0.019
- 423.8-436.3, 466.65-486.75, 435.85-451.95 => -0.005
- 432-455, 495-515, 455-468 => 0.005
